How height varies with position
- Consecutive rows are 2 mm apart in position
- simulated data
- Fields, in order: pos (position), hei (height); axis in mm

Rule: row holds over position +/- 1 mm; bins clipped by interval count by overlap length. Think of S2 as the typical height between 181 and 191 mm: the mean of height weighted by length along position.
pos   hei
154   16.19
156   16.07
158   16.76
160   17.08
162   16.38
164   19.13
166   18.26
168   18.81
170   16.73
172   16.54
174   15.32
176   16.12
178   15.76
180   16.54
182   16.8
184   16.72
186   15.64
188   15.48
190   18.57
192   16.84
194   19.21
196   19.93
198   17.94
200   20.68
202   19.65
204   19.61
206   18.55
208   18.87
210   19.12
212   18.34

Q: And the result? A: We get 16.6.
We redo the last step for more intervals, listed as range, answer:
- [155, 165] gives 17.1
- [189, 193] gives 17.7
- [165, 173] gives 17.6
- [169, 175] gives 16.2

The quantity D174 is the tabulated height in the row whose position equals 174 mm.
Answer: 15.32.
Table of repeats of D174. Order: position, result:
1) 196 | 19.93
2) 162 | 16.38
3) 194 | 19.21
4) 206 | 18.55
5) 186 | 15.64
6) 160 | 17.08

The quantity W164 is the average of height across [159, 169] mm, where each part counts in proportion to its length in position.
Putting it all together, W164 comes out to 17.9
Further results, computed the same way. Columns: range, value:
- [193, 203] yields 19.5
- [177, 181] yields 16.1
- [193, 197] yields 19.6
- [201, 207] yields 19.3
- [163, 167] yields 18.7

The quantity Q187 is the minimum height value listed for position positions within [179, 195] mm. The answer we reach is 15.48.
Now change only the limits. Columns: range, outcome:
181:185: 16.72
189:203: 16.84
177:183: 15.76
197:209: 17.94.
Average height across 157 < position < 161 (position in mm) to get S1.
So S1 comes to 16.9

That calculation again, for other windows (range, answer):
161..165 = 17.8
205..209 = 18.7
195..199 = 18.9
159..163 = 16.7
